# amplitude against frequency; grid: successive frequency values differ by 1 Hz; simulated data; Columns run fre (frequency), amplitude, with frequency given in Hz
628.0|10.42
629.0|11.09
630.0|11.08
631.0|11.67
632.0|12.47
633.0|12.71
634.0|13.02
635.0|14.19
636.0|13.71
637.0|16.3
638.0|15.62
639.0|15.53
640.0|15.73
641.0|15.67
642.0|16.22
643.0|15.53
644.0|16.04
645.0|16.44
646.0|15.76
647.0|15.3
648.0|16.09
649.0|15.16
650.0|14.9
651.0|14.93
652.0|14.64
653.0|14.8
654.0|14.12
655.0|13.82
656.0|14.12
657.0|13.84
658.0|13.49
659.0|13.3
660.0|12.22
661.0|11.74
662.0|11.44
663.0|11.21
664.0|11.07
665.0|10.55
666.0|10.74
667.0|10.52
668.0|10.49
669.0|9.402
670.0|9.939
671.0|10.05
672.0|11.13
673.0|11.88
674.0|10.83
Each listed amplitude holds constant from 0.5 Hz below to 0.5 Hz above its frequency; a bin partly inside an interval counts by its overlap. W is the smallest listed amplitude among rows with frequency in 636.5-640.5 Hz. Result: 15.53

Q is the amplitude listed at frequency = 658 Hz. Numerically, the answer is 13.49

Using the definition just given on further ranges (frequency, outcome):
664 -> 11.07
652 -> 14.64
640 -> 15.73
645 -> 16.44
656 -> 14.12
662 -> 11.44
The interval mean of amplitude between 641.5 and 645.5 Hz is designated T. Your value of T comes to 16.1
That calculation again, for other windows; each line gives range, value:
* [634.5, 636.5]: 13.9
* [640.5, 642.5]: 15.9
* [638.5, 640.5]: 15.6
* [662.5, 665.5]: 10.9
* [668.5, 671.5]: 9.8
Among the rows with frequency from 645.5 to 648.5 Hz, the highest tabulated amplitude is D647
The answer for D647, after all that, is 16.09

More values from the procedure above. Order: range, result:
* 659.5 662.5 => 12.22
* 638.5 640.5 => 15.73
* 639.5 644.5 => 16.22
